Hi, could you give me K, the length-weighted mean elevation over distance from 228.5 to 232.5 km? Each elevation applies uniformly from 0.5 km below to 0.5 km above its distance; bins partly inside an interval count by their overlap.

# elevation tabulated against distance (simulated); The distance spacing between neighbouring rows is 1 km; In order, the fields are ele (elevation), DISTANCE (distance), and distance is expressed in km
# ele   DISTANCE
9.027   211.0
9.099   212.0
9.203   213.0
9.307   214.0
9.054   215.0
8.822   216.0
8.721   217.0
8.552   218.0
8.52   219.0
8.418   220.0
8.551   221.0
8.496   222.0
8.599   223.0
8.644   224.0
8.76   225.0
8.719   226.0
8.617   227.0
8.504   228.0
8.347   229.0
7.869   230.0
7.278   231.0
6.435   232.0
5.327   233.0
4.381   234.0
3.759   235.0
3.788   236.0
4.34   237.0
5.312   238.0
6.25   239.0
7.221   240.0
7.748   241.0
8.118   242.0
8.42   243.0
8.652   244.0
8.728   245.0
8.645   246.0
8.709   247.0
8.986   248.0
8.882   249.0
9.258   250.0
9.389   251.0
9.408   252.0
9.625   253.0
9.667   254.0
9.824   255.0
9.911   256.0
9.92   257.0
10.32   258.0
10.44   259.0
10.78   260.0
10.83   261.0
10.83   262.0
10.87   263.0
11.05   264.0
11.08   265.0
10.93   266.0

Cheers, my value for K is 7.48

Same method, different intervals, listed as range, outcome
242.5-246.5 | 8.61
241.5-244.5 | 8.4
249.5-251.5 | 9.32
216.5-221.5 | 8.55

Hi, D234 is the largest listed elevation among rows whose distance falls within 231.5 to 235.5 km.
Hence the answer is 6.435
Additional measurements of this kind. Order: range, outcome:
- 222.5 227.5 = 8.76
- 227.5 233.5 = 8.504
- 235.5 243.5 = 8.42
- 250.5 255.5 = 9.824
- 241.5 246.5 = 8.728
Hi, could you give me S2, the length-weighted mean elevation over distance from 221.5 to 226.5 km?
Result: 8.64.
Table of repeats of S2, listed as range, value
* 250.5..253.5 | 9.47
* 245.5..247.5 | 8.68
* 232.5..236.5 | 4.31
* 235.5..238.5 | 4.48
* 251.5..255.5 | 9.63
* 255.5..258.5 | 10.1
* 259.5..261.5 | 10.8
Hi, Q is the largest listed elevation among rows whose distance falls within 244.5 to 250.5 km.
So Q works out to 9.258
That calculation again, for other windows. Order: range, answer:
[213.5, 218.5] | 9.307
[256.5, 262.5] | 10.83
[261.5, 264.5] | 11.05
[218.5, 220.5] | 8.52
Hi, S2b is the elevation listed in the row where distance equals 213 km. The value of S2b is 9.203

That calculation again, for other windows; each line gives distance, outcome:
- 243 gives 8.42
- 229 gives 8.347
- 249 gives 8.882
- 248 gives 8.986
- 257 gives 9.92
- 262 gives 10.83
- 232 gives 6.435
